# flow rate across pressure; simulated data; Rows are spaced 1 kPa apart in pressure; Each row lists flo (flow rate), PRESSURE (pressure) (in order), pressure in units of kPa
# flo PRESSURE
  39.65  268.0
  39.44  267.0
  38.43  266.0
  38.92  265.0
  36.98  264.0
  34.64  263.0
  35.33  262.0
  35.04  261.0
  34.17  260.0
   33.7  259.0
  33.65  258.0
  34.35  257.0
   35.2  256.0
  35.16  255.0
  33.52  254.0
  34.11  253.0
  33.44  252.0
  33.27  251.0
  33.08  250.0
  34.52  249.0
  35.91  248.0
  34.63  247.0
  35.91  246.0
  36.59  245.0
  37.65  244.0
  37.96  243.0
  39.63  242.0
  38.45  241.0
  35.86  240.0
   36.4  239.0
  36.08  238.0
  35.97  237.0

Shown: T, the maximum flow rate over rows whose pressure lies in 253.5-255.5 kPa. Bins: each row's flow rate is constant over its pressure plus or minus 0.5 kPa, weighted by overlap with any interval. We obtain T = 35.16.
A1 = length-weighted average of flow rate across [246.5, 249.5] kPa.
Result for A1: 35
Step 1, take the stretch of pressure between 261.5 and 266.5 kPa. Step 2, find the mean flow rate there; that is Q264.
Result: 36.9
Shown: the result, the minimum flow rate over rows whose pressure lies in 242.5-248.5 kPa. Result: 34.63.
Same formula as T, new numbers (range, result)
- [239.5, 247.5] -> 39.63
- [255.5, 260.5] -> 35.2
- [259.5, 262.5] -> 35.33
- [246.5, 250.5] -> 35.91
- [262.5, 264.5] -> 36.98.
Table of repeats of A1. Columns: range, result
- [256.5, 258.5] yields 34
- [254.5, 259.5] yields 34.4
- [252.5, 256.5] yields 34.5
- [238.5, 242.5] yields 37.6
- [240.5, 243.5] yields 38.7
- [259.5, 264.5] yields 35.2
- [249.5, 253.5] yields 33.5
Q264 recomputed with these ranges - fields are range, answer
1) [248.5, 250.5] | 33.8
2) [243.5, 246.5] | 36.7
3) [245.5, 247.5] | 35.3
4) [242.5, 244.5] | 37.8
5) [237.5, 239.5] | 36.2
